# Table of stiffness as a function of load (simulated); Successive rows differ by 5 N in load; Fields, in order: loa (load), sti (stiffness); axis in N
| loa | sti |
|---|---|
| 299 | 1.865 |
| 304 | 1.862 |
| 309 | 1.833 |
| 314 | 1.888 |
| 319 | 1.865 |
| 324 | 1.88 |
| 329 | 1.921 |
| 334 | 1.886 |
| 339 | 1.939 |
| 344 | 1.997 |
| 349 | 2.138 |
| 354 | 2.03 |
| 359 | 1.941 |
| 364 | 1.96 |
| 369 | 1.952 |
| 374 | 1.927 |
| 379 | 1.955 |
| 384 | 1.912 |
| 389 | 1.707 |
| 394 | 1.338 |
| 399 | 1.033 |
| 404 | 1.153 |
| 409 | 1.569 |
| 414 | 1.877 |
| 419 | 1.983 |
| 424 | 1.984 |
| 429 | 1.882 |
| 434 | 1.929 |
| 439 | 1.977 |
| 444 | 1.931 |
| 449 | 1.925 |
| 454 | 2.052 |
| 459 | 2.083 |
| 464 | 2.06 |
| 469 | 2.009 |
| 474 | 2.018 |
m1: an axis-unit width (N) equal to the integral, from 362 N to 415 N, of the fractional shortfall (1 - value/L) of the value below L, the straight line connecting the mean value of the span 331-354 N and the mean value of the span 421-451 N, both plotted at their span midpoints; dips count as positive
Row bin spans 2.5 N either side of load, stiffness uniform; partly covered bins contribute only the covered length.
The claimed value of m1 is 8.21 N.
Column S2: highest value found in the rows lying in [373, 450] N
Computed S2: 1.984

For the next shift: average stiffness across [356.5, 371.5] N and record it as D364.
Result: 1.95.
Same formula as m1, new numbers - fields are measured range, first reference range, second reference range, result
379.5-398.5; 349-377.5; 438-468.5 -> 3.5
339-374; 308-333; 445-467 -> -1.4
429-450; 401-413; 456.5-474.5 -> -2.1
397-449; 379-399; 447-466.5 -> 2.4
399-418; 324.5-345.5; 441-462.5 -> 4.5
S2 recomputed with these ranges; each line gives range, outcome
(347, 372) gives 2.138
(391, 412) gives 1.569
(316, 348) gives 1.997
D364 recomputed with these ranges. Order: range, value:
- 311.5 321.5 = 1.88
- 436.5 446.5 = 1.95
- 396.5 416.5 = 1.41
